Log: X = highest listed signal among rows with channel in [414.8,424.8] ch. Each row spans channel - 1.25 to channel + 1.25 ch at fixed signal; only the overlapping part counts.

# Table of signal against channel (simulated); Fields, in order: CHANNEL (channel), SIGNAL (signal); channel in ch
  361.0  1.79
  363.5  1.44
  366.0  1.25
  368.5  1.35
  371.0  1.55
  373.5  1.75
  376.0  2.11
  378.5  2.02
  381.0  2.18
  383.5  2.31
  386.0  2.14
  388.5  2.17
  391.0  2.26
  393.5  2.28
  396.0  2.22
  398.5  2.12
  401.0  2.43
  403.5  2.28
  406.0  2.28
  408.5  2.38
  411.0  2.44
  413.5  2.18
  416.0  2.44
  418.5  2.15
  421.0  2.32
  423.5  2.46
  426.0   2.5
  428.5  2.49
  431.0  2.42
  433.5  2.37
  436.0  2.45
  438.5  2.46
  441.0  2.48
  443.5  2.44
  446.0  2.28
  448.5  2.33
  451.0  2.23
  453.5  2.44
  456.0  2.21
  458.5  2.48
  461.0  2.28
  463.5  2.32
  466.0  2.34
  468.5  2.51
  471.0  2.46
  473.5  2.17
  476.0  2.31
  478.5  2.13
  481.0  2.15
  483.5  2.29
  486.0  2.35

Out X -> 2.46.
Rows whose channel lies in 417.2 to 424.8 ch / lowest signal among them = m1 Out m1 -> 2.15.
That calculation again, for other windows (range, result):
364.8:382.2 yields 1.25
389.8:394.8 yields 2.26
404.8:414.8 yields 2.18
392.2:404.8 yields 2.12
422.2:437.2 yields 2.37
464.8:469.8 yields 2.34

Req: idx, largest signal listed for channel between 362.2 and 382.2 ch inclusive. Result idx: 2.18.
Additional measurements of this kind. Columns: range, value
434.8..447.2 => 2.48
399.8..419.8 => 2.44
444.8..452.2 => 2.33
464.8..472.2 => 2.51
